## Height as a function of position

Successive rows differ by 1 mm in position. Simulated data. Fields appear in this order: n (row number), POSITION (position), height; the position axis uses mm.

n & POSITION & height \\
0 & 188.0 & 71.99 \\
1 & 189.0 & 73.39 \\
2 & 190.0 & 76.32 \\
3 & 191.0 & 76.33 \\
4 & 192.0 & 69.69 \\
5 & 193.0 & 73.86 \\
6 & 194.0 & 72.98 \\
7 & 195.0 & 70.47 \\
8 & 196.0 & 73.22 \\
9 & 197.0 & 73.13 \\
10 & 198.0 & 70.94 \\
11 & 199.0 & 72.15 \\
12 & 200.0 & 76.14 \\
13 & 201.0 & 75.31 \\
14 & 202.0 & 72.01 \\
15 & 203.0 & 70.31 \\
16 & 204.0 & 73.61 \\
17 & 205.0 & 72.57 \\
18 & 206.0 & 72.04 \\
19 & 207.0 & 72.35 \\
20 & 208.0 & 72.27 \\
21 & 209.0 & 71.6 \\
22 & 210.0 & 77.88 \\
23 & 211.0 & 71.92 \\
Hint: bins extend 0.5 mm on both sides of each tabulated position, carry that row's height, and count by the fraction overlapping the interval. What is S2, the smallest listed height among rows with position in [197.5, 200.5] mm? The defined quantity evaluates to 70.94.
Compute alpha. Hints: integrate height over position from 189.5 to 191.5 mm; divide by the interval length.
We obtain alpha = 76.3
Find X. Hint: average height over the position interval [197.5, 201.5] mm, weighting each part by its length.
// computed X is 73.6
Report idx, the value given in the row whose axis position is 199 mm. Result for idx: 72.15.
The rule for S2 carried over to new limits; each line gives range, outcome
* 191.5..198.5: 69.69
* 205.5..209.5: 71.6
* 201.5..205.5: 70.31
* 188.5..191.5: 73.39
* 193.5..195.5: 70.47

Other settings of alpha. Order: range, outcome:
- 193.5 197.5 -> 72.4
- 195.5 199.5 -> 72.4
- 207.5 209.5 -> 71.9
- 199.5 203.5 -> 73.4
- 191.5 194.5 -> 72.2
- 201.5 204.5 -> 72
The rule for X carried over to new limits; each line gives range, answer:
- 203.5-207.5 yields 72.6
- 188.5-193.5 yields 73.9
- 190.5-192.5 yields 73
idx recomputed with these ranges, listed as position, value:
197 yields 73.13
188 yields 71.99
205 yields 72.57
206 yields 72.04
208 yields 72.27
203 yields 70.31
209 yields 71.6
